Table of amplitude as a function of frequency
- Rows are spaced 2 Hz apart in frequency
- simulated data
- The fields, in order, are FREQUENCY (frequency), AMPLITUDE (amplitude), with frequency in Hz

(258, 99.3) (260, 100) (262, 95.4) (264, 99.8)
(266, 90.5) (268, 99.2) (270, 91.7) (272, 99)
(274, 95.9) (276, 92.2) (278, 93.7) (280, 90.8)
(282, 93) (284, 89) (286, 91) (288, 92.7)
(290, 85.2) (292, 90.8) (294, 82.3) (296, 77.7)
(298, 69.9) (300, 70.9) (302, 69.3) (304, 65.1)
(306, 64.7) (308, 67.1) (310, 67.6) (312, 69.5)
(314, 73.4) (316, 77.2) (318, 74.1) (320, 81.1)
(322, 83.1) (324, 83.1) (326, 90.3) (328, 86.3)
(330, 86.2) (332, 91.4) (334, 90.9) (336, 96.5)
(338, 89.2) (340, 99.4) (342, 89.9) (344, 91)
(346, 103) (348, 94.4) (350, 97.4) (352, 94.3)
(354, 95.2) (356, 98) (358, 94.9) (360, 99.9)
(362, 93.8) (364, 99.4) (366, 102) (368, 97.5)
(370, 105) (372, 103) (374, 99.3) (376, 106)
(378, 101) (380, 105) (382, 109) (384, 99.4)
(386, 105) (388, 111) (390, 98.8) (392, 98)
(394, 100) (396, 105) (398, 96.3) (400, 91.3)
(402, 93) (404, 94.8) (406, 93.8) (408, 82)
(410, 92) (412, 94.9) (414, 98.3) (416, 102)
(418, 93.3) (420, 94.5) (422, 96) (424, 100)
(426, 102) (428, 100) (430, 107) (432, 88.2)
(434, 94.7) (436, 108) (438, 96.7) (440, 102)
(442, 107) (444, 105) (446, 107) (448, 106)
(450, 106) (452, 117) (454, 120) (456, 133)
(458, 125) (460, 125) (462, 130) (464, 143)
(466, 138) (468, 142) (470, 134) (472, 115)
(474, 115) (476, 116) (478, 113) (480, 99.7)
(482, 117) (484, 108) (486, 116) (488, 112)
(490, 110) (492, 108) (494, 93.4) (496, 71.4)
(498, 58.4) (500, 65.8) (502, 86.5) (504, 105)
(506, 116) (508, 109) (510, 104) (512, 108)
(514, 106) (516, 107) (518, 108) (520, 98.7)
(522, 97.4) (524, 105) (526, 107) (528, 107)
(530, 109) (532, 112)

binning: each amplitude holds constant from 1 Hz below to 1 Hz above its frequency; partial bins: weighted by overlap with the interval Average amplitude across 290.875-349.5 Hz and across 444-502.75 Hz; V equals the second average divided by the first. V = 1.36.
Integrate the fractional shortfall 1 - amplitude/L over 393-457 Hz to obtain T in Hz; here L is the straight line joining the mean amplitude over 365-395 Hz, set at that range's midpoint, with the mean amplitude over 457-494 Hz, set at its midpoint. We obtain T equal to 5.7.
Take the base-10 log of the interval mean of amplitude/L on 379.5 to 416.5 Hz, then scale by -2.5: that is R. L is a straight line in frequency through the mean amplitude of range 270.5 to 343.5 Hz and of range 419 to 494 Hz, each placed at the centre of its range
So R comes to 0.028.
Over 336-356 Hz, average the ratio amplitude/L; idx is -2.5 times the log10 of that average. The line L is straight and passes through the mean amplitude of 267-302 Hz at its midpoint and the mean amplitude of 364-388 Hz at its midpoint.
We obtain 0.03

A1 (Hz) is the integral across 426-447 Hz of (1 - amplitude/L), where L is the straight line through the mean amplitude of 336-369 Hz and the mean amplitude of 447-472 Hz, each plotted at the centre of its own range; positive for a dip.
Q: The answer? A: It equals 3.2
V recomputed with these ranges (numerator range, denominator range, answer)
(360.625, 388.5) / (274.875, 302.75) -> 1.20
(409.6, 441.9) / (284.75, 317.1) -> 1.30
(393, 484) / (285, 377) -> 1.23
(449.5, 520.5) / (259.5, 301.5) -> 1.23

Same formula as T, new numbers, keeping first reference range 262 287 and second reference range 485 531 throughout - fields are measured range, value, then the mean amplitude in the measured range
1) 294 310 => 4.2 Hz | 70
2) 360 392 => -1.8 Hz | 102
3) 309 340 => 3.9 Hz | 83.2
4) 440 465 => -4.8 Hz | 118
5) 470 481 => -1.6 Hz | 114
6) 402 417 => 0.6 Hz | 93.9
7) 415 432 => -0.1 Hz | 98.7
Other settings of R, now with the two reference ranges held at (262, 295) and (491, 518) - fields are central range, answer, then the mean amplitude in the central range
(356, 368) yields -0.05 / 98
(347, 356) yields -0.02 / 95.6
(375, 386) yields -0.11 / 104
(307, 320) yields 0.27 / 72.2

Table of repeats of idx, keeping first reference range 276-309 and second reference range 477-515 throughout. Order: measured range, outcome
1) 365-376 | -0.151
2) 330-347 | -0.096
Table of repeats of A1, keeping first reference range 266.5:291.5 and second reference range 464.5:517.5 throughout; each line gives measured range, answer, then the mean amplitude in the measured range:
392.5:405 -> 0.5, 96.8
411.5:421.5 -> 0.5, 96.7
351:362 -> 0.2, 96.2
